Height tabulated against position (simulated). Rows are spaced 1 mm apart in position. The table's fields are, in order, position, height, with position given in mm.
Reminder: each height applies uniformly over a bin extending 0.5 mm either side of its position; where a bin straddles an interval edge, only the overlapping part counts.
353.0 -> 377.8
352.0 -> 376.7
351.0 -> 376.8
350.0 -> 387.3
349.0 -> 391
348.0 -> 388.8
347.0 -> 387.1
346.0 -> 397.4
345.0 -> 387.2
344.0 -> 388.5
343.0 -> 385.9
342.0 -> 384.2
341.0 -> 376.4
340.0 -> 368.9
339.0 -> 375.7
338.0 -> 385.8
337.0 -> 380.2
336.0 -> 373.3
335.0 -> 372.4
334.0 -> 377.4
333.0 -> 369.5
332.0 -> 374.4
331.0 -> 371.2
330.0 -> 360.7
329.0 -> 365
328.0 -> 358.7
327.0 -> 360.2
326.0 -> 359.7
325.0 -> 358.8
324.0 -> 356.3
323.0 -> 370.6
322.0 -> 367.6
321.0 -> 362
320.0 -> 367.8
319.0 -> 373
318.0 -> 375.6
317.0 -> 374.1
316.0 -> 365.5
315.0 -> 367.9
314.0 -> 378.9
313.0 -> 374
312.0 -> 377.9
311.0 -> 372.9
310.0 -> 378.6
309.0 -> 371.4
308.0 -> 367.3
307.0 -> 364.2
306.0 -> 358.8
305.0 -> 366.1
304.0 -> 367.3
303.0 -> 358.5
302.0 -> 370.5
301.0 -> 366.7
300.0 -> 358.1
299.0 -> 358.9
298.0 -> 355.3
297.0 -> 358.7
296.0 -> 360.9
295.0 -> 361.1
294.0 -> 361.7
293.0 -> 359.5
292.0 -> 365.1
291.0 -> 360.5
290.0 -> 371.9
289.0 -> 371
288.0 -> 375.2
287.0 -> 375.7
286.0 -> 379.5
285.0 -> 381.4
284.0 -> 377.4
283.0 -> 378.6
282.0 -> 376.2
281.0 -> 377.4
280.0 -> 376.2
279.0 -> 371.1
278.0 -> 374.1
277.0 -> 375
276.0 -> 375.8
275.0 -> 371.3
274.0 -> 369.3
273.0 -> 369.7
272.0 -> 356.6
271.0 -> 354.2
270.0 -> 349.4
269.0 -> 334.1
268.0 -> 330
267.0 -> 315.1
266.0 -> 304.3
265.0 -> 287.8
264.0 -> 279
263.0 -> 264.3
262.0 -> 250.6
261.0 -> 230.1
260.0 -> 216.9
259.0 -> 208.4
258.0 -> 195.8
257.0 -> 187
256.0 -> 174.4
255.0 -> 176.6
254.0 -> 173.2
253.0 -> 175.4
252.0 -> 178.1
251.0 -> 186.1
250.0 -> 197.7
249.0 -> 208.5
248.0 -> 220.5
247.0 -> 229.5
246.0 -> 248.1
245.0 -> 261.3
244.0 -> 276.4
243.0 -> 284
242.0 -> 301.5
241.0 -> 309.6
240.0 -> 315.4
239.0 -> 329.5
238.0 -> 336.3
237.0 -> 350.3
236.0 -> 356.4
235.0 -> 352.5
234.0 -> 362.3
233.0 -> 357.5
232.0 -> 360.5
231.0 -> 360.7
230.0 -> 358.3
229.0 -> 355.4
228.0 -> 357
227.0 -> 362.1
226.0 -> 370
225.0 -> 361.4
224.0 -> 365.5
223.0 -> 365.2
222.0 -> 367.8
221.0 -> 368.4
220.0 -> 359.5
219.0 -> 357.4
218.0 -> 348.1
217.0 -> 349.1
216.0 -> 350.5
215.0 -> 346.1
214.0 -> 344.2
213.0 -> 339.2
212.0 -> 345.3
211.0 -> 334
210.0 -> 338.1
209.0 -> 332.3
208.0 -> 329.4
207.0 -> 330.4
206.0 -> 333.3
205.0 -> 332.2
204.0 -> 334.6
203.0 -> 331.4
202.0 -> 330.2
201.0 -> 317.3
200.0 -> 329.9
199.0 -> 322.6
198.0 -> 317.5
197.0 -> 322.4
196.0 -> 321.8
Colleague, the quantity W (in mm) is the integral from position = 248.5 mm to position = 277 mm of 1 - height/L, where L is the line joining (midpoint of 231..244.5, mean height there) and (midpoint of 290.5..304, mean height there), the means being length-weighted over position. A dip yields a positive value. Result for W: 6.5 mm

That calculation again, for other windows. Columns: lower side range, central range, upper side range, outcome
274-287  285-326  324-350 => 0.94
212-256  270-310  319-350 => -2.63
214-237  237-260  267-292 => 7.91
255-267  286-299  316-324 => -2.45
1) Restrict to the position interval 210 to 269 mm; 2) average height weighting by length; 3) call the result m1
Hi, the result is 298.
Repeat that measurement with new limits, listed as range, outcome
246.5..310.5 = 319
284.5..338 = 368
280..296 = 371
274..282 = 374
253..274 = 268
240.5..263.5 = 224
